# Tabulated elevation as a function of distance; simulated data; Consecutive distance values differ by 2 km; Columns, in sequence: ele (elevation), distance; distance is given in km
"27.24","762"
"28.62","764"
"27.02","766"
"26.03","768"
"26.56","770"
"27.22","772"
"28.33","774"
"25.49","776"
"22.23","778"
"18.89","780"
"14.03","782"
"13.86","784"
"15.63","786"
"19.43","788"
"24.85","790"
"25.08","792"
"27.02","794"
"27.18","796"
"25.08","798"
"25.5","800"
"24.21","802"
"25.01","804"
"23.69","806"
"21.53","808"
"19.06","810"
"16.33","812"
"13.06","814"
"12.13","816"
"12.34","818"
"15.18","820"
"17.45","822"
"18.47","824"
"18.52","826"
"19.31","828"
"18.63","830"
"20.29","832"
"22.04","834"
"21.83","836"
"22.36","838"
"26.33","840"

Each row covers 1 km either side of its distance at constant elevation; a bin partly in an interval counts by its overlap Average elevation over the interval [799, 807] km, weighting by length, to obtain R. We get 24.6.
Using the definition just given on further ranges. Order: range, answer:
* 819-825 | 17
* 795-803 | 25.5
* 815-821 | 13.2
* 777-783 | 18.4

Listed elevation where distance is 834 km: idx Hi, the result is 22.04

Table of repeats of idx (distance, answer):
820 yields 15.18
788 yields 19.43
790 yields 24.85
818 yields 12.34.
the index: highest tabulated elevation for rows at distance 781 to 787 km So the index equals 15.63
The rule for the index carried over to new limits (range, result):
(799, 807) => 25.5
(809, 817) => 19.06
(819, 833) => 20.29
